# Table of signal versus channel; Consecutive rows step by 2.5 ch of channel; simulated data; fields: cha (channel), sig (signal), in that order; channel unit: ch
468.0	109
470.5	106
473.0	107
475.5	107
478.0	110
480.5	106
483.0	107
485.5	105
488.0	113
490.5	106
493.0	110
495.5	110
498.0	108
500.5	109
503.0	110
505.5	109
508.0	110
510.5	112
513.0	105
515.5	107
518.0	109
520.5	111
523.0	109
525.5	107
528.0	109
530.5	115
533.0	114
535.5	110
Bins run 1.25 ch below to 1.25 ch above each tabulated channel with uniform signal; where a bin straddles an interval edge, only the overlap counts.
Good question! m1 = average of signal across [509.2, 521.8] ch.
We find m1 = 109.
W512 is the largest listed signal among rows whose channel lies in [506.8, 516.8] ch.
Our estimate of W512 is 112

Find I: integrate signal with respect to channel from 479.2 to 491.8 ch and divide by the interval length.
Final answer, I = 107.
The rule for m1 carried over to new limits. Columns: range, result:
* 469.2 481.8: 107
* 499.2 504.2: 109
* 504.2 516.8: 109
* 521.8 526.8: 108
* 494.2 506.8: 109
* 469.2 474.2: 107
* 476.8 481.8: 108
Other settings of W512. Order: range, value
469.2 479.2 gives 110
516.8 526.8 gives 111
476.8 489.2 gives 113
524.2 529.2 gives 109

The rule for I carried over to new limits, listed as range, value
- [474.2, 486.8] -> 107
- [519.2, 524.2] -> 110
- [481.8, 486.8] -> 106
